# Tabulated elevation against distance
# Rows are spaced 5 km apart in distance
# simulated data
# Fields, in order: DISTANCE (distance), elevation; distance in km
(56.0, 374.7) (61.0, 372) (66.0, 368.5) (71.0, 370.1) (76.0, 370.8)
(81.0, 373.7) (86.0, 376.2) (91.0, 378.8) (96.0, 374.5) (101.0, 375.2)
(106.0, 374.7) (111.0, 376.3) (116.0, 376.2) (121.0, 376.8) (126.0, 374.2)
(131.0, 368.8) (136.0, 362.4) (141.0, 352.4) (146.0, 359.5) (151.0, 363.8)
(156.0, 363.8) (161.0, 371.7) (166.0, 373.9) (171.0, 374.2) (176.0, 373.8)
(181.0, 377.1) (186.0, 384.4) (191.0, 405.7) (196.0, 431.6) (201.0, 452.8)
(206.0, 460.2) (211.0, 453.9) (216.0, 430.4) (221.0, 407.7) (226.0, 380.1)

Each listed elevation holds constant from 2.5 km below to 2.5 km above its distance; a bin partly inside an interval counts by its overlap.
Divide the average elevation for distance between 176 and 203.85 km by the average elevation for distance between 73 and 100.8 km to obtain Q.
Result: 1.1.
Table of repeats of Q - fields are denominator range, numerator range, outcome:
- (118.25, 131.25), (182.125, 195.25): 1.06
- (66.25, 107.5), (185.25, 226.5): 1.14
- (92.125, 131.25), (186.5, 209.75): 1.16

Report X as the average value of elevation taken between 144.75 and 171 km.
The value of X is 368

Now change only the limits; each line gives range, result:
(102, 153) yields 369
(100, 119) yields 376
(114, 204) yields 381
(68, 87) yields 372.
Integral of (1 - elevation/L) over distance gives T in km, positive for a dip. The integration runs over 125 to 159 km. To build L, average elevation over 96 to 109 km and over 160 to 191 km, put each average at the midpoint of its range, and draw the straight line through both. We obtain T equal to 1.2 km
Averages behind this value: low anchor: 375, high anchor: 378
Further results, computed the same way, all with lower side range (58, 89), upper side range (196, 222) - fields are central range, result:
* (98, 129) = 1.4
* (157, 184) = 3.1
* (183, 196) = 0.9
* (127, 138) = 1.0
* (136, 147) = 1.4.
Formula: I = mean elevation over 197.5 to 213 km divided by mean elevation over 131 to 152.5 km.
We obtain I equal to 1.3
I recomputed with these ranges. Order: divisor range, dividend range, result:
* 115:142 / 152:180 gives 1.01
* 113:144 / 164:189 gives 1.02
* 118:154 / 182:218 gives 1.17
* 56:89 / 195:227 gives 1.16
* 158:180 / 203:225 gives 1.16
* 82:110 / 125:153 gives 0.97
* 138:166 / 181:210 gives 1.17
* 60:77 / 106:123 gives 1.02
